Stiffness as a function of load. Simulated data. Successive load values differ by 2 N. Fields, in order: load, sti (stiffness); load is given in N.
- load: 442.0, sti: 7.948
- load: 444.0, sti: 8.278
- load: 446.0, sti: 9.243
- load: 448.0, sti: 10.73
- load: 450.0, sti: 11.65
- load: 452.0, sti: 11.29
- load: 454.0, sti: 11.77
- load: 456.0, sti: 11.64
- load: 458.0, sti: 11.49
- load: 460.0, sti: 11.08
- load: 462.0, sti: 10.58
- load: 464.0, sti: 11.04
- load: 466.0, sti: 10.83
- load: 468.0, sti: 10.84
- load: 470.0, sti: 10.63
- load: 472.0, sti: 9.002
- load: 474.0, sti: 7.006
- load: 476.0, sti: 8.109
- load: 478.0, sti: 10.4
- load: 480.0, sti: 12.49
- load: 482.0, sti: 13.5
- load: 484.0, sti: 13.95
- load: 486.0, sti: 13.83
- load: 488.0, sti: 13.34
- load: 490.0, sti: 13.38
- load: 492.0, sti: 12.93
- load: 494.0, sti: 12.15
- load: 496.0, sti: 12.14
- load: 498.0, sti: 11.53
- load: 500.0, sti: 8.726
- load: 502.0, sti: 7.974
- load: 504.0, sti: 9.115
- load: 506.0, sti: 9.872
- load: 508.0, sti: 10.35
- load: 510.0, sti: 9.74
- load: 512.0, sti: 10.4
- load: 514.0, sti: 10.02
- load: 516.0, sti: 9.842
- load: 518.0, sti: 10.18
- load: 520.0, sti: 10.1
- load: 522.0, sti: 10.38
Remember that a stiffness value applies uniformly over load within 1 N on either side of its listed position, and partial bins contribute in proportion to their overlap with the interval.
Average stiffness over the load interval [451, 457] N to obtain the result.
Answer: 11.6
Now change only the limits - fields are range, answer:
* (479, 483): 13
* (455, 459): 11.6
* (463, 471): 10.8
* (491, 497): 12.4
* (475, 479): 9.25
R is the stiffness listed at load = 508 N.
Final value 10.35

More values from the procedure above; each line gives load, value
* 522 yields 10.38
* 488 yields 13.34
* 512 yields 10.4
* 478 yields 10.4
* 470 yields 10.63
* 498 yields 11.53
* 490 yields 13.38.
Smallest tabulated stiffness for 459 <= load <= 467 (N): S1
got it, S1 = 10.58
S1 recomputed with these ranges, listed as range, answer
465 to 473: 9.002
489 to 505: 7.974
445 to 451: 9.243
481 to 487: 13.5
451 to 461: 11.08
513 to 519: 9.842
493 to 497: 12.14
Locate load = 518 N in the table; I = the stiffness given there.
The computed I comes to 10.18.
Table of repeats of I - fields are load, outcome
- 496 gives 12.14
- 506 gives 9.872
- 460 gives 11.08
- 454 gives 11.77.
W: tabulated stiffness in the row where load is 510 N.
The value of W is 9.74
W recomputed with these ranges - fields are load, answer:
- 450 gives 11.65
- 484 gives 13.95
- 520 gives 10.1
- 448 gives 10.73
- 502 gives 7.974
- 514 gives 10.02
